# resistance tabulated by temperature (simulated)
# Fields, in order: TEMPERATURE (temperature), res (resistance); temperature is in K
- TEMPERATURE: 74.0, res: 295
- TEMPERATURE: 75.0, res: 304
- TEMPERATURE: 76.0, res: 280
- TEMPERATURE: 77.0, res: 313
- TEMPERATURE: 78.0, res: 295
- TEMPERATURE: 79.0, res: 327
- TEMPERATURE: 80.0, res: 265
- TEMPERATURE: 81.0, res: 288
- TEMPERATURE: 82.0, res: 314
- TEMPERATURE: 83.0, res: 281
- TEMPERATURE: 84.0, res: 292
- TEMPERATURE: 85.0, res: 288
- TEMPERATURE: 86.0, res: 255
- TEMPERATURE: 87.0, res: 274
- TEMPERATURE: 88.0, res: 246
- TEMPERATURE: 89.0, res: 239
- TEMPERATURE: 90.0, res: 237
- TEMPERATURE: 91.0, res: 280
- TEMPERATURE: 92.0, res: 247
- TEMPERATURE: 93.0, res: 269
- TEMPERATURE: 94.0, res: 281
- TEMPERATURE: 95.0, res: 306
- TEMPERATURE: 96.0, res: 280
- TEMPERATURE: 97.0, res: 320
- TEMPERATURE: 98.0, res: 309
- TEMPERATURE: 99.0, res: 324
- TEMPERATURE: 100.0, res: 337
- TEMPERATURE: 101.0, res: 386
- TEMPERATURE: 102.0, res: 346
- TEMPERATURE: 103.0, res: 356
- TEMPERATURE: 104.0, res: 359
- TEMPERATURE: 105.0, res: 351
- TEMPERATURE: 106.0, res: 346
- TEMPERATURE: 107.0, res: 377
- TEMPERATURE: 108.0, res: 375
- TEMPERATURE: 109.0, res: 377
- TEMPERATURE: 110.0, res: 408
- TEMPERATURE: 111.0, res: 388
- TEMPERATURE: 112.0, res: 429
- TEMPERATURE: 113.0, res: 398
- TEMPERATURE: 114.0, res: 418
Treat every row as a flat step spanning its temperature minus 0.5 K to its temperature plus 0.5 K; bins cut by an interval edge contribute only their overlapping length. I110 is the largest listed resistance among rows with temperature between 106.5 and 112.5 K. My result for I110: 429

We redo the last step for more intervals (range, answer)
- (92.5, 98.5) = 320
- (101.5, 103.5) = 356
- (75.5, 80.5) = 327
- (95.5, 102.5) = 386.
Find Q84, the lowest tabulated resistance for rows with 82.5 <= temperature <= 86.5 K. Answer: 255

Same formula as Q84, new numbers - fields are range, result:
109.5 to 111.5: 388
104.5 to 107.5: 346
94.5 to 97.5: 280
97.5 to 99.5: 309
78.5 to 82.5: 265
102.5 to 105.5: 351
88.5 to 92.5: 237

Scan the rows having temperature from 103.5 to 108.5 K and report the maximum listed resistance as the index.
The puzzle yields 377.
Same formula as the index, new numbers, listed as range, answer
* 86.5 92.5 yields 280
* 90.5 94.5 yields 281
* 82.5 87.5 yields 292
